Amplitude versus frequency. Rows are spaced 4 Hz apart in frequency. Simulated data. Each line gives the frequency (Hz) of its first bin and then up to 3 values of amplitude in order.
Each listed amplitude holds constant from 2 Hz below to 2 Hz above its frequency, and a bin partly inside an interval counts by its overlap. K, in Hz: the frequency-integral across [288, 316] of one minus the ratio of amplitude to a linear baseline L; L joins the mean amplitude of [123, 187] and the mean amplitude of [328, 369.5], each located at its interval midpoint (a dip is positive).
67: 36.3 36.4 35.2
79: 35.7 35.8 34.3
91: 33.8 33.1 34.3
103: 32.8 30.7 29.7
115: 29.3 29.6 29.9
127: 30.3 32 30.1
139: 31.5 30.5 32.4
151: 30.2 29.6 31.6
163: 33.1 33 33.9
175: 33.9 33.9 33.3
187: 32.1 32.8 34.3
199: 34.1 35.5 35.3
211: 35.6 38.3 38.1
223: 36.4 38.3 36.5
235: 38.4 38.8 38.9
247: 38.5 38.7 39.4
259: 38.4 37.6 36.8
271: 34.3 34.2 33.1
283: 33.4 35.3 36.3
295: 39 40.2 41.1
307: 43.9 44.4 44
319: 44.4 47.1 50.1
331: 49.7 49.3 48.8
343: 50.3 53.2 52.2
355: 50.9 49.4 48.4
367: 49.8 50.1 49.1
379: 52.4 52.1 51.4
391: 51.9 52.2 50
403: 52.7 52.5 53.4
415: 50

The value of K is 3.0 Hz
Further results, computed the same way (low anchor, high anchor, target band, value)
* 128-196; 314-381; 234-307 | 8.1 Hz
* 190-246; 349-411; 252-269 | 1.0 Hz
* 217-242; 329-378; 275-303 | 4.7 Hz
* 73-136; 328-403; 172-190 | 2.1 Hz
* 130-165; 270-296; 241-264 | -3.0 Hz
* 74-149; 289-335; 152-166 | 1.4 Hz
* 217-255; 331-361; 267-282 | 2.9 Hz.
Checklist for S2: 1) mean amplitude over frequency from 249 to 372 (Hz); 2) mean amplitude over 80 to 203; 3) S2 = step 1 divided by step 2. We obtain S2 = 1.3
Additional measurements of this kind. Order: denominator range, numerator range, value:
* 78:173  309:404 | 1.56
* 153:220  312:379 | 1.45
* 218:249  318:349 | 1.30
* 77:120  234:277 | 1.15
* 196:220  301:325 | 1.23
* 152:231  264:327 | 1.15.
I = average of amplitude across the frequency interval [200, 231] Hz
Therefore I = 36.7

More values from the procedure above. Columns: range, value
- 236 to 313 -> 38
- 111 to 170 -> 30.9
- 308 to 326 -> 45.2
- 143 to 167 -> 31.4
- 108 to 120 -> 29.6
